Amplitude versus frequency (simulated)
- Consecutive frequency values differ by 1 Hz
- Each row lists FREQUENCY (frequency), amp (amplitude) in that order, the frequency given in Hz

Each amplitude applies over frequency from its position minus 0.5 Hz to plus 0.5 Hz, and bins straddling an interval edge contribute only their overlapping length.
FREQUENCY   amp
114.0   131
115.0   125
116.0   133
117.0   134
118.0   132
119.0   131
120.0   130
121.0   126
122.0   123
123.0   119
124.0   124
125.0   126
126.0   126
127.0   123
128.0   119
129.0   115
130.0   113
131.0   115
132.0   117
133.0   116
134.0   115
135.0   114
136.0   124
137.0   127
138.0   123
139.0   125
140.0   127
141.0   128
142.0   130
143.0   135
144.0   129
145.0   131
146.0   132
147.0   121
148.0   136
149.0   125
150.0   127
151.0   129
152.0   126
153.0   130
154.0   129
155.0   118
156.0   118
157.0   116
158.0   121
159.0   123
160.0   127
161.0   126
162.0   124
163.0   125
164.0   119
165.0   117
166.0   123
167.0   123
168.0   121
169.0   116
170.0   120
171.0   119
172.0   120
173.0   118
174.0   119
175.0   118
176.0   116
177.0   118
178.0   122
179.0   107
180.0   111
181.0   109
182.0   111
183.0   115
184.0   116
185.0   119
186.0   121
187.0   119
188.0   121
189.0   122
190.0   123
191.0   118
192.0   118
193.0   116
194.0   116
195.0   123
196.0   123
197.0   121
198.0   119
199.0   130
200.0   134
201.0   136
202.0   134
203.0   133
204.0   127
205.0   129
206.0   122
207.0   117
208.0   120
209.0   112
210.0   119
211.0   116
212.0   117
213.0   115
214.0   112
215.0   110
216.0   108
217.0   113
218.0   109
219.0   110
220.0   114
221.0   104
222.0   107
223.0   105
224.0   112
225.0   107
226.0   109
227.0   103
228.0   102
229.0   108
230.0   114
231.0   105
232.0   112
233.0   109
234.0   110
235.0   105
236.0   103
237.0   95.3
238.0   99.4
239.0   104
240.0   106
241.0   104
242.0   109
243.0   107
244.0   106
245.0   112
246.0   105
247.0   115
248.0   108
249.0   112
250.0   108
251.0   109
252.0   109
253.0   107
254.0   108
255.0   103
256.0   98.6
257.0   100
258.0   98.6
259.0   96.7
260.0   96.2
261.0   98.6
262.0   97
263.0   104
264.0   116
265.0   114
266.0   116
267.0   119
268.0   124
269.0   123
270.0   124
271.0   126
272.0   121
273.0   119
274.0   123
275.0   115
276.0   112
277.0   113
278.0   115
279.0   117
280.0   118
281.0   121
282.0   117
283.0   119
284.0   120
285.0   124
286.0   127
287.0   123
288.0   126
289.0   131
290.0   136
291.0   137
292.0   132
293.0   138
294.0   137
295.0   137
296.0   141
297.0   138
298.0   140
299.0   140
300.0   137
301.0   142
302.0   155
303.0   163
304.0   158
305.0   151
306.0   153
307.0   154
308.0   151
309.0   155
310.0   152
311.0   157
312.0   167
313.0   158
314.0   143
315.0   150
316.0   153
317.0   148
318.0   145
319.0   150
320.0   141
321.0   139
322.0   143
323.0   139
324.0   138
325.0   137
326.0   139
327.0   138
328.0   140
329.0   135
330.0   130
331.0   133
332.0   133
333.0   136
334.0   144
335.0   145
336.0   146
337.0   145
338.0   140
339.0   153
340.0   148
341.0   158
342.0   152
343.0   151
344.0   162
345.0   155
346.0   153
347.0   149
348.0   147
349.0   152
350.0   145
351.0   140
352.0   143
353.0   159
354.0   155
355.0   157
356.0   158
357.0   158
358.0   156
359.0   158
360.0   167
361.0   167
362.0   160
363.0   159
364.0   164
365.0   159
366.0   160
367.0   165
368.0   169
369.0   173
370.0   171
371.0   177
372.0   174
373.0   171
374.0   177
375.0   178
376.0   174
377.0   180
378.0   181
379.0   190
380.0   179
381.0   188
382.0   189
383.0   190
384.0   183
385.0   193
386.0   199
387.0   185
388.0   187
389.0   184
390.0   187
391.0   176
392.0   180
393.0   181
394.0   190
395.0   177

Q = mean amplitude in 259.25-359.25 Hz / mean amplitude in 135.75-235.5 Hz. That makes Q 1.16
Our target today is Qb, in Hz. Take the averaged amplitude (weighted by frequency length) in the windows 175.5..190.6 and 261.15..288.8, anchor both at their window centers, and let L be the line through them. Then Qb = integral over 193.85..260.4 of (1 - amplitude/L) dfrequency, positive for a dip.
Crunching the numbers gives 3.3 Hz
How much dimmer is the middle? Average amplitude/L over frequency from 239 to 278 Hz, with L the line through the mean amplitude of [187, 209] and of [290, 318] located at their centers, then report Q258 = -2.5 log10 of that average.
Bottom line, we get 0.24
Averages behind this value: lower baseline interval 124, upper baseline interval 147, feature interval 110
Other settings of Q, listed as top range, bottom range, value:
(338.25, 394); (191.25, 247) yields 1.48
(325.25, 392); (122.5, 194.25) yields 1.33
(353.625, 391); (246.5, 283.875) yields 1.55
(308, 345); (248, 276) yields 1.32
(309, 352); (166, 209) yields 1.21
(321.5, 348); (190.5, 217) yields 1.19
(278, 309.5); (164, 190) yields 1.16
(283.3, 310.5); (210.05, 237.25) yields 1.29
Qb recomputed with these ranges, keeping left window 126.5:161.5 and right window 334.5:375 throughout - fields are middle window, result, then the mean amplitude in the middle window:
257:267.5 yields 2.8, 105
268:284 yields 2.9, 119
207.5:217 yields 1.4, 114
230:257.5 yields 6.6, 106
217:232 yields 3.1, 108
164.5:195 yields 2.7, 118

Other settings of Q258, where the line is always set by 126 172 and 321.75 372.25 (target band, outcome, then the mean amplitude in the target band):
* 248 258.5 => 0.29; 105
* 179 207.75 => 0.07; 121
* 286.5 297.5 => 0.07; 134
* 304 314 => -0.06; 155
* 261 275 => 0.20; 117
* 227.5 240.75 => 0.27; 106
